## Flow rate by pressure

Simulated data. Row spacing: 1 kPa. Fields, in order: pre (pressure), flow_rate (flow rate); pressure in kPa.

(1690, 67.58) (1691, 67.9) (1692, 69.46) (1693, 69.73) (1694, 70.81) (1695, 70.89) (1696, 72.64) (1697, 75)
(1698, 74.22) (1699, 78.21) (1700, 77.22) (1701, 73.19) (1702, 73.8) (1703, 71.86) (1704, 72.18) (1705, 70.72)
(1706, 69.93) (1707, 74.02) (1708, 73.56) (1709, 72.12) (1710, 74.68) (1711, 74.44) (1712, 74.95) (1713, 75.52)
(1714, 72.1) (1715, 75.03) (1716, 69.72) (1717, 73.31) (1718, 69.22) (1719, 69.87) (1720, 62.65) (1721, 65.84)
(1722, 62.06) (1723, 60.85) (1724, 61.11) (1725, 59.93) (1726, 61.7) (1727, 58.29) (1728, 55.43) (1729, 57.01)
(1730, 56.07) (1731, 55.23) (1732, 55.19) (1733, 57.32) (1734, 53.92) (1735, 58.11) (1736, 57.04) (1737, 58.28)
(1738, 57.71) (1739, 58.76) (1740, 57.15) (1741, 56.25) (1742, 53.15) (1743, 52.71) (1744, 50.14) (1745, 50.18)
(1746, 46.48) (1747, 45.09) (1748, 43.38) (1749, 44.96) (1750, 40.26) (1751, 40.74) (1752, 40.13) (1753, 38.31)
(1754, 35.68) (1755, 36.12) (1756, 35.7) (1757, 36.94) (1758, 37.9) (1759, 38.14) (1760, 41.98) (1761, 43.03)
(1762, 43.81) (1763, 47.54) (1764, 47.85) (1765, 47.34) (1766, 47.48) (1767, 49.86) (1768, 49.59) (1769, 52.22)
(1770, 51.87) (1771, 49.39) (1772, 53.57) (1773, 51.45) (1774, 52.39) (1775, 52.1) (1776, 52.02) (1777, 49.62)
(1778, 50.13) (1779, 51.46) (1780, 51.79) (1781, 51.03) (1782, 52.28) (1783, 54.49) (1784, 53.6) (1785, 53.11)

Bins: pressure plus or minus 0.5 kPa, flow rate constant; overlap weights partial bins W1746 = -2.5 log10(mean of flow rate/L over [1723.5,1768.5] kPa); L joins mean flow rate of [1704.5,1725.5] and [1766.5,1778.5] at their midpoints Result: 0.21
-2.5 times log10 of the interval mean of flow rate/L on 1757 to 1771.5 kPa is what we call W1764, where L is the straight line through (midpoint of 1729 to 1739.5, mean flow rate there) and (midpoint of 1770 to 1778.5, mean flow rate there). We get 0.15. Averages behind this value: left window 56.8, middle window 46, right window 51.4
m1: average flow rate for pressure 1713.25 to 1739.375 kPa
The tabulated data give 61.8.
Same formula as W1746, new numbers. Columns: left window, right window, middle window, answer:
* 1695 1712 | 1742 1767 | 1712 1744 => -0.04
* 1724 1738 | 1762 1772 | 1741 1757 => 0.22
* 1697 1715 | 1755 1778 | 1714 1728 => 0.03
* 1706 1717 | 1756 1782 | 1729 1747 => 0.13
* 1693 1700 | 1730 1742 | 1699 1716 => -0.07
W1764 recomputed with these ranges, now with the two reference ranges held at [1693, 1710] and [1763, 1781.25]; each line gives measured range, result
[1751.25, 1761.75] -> 0.394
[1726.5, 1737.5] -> 0.123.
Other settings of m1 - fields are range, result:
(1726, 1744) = 56.3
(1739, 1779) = 46.7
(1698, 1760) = 58.8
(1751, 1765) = 40.5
